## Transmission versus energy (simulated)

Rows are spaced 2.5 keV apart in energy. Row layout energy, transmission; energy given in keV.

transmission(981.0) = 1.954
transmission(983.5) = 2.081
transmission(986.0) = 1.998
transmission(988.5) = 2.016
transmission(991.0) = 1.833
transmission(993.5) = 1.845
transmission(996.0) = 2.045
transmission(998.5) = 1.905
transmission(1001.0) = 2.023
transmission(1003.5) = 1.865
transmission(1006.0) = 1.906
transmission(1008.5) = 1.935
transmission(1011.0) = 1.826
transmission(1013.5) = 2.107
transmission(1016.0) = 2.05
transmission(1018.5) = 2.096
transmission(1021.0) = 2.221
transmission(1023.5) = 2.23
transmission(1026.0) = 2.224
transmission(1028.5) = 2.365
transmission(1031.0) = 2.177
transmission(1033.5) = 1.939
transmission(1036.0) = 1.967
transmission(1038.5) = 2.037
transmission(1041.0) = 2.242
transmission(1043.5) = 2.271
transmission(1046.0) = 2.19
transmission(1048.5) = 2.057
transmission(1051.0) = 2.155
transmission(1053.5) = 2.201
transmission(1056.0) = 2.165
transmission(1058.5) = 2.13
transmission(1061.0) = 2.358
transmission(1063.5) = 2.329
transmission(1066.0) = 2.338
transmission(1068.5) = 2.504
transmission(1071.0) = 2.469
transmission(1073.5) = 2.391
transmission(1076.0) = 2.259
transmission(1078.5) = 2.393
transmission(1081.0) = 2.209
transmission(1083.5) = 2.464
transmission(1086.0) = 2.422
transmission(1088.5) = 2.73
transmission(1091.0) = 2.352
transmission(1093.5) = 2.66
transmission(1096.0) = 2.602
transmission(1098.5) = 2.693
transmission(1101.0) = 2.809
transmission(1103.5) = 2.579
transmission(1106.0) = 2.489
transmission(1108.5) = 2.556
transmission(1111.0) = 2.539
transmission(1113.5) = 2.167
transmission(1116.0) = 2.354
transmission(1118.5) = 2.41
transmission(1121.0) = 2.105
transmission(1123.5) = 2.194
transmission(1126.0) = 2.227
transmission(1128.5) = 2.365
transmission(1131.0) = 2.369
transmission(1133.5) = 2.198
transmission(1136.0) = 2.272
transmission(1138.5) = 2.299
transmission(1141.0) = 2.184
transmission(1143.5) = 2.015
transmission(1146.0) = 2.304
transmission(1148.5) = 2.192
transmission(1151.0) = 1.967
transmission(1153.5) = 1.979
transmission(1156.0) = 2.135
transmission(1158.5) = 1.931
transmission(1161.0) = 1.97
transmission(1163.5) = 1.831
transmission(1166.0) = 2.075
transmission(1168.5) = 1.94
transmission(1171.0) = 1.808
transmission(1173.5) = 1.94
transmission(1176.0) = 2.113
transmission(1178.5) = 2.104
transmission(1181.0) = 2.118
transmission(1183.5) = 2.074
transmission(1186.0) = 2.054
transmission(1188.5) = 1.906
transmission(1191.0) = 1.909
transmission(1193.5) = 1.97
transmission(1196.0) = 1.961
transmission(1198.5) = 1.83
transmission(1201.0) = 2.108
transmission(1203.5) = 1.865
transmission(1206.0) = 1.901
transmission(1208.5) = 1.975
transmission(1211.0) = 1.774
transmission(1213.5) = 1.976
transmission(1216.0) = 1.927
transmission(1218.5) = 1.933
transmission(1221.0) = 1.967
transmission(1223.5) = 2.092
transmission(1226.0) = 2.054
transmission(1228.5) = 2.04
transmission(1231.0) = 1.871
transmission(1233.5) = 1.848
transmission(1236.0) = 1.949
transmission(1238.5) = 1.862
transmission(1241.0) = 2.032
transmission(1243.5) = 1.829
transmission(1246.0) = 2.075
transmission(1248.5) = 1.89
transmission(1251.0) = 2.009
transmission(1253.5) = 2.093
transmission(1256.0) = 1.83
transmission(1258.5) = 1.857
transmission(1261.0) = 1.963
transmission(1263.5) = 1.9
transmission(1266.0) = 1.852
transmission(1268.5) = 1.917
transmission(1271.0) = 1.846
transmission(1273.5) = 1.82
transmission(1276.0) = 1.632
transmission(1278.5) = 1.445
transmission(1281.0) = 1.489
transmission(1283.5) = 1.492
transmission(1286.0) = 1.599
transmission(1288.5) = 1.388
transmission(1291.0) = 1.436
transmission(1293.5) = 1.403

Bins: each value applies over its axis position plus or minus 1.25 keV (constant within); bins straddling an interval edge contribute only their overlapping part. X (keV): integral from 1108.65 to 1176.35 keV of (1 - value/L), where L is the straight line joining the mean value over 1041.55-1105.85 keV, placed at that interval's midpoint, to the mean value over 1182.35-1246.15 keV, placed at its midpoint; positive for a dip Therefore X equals 0.8 keV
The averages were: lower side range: 2.39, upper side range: 1.95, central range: 2.15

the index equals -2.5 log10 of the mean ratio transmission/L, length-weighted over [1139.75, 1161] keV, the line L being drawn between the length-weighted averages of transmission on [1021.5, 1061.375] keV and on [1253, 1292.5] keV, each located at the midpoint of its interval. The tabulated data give -0.07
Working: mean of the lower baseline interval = 2.17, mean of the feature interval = 2.08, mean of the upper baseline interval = 1.71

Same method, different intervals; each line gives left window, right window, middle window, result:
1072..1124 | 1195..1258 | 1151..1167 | 0.12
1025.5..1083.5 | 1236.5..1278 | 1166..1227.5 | 0.01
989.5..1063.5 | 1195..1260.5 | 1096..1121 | -0.22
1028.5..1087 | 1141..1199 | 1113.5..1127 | -0.07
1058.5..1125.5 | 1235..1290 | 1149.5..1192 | 0.08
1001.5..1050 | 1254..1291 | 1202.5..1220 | -0.06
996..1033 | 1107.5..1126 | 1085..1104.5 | -0.15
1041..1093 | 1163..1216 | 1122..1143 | -0.06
